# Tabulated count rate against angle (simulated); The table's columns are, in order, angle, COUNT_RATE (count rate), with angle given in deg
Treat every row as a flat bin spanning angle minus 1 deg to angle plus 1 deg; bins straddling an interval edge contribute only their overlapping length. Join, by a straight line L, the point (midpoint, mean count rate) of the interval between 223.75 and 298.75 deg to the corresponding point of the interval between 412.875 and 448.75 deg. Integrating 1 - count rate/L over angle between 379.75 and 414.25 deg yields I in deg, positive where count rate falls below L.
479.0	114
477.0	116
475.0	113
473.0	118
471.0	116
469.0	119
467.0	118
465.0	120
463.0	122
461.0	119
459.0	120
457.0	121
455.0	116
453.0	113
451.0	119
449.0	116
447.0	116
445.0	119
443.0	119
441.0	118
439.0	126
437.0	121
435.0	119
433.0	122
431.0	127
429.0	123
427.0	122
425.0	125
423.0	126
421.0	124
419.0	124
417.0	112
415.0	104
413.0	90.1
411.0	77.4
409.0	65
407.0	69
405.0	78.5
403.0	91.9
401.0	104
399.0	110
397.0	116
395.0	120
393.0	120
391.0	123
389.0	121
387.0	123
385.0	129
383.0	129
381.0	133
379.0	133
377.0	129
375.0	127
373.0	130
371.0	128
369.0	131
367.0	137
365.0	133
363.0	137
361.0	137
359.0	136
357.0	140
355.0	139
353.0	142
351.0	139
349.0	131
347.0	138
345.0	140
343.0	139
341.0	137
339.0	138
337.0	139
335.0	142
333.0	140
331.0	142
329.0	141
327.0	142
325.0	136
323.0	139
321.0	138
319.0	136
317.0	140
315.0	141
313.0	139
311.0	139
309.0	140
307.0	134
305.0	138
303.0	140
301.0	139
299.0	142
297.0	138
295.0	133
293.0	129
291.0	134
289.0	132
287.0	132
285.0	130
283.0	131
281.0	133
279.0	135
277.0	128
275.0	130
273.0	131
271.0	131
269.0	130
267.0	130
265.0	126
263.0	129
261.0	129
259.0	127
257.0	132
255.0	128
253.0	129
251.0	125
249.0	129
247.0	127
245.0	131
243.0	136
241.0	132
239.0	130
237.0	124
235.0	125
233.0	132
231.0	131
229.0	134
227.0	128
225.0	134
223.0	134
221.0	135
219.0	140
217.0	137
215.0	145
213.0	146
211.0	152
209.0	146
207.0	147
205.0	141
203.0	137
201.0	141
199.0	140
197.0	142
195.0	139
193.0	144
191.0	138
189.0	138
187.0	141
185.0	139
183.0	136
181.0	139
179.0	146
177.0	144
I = 4.4 deg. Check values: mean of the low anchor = 131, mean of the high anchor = 119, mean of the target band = 106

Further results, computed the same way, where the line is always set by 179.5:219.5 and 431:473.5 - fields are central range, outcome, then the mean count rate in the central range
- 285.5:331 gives -1.9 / 137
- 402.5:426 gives 4.5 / 99.1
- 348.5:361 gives -1.0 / 138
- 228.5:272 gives 2.4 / 129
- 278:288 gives 0.1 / 132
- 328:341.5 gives -1.1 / 140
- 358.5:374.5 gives -0.8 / 133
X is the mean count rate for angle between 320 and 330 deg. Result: 139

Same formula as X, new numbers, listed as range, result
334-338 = 140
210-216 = 148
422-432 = 125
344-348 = 139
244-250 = 129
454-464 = 120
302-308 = 137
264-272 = 129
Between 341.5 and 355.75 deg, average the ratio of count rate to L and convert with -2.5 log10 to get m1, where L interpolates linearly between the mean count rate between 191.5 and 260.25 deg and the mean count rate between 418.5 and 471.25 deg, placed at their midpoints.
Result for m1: -0.092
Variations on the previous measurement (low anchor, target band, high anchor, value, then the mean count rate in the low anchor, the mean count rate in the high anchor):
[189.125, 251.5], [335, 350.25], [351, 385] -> -0.03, 136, 134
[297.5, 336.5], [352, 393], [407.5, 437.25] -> -0.06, 139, 111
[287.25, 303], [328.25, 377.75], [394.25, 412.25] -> -0.21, 135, 92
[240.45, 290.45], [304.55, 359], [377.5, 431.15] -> -0.15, 130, 112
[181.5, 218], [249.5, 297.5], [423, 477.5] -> 0.04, 142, 120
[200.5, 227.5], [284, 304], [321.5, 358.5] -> 0.04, 140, 139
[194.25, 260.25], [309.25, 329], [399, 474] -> -0.11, 135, 112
